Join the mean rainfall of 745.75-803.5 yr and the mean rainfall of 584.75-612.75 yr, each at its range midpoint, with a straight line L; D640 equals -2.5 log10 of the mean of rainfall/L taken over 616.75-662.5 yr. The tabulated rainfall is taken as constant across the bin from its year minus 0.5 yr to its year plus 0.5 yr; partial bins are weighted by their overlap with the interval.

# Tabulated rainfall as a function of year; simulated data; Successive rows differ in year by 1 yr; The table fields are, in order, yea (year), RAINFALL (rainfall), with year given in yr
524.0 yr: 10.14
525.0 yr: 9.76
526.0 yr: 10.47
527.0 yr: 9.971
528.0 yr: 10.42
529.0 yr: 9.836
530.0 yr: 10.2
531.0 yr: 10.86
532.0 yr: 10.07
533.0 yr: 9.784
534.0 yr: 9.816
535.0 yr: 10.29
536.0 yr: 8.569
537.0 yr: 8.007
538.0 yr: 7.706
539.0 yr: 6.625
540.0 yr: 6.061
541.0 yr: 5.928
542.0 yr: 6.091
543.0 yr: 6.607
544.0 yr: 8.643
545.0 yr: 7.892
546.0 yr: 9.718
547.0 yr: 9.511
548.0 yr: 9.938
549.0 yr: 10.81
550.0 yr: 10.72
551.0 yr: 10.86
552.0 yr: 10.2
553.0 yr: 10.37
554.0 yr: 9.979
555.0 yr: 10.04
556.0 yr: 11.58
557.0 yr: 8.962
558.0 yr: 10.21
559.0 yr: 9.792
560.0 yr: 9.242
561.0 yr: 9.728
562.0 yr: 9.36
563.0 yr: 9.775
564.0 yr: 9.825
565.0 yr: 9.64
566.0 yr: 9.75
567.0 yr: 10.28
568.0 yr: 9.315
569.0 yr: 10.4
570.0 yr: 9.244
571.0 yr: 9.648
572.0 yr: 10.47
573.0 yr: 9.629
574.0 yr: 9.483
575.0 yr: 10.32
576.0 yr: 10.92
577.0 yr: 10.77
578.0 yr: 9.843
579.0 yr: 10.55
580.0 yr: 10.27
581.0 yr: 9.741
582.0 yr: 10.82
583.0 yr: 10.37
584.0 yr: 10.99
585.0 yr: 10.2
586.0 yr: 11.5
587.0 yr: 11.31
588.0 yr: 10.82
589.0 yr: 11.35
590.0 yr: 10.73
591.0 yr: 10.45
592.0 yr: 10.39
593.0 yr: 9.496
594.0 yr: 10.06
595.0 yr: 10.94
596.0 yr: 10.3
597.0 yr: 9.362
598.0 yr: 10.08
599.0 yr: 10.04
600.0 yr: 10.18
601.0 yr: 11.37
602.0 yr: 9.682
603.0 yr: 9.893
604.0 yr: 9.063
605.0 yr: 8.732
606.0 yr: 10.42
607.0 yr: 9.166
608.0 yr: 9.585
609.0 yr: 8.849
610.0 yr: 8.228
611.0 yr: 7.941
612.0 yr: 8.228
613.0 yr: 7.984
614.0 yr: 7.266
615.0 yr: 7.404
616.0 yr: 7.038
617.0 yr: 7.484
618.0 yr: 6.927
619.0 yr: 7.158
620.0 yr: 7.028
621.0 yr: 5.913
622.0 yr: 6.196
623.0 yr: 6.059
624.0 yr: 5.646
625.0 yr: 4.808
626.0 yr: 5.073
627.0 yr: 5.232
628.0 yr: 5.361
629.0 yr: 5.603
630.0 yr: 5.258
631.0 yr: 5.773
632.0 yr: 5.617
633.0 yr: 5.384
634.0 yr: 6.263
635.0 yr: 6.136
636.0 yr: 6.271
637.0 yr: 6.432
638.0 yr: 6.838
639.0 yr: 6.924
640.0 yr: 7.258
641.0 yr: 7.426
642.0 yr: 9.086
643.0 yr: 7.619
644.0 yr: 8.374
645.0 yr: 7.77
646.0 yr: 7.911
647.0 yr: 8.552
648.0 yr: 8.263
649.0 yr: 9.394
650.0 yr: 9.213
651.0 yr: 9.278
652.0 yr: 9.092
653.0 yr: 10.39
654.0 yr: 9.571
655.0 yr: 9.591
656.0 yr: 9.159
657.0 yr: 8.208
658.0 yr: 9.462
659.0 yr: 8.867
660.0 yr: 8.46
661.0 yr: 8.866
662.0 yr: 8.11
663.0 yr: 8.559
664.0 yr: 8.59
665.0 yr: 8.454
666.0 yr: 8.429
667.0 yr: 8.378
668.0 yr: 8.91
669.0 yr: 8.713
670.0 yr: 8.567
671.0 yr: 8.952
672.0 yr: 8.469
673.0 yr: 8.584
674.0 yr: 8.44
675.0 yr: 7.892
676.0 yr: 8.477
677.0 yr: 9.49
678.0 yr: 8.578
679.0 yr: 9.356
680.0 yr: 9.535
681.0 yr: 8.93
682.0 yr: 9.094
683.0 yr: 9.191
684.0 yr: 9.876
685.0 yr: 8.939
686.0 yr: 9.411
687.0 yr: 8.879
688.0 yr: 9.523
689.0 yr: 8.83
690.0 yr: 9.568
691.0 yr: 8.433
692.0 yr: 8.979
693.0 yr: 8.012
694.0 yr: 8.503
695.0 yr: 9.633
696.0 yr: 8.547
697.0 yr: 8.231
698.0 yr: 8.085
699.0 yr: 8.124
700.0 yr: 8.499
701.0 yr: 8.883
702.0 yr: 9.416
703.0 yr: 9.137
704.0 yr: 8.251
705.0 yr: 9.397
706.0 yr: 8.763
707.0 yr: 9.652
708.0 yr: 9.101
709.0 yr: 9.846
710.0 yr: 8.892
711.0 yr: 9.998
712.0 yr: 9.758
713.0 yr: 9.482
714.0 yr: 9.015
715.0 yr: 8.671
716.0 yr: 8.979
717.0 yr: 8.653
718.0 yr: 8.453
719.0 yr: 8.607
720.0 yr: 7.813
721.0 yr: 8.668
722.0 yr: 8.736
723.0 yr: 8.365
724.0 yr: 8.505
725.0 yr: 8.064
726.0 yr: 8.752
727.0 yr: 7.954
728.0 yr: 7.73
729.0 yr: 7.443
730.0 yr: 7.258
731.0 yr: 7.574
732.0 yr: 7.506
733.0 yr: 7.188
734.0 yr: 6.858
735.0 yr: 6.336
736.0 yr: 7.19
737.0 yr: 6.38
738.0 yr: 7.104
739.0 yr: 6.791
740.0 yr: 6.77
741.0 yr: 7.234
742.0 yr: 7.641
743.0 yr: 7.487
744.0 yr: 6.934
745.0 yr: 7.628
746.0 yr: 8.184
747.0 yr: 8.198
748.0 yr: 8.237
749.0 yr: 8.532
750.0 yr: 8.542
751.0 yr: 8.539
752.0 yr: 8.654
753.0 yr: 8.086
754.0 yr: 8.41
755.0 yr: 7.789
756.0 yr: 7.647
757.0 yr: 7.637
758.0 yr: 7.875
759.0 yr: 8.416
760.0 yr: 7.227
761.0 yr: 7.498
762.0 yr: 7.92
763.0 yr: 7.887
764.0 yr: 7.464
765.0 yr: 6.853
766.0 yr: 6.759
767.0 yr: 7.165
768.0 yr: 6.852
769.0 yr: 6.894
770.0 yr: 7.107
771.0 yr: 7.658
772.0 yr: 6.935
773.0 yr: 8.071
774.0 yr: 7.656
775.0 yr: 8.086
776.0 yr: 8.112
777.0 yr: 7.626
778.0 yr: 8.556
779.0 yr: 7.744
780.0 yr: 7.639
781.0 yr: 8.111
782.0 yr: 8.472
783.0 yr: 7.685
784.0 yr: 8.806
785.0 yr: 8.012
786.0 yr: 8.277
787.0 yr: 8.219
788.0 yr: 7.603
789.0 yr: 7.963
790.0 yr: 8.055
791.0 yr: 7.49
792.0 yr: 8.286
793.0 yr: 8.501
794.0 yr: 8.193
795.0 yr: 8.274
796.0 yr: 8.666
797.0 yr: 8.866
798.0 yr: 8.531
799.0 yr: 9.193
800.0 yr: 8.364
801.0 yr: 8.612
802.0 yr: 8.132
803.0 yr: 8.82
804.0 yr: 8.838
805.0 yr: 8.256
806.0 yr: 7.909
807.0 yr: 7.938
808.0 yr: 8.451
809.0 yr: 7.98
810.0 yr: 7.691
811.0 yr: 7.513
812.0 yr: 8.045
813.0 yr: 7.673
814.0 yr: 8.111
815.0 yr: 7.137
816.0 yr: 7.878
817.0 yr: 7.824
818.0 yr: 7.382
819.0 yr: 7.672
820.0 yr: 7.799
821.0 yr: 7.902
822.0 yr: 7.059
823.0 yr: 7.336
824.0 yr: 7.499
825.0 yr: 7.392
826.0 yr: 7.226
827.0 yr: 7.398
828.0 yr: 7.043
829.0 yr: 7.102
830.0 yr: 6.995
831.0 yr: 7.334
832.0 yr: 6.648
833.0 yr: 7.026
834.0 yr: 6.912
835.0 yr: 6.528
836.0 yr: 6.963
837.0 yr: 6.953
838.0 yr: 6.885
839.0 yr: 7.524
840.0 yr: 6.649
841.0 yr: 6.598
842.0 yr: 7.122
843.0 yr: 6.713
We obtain 0.27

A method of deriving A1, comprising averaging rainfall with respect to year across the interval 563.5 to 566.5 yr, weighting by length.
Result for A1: 9.74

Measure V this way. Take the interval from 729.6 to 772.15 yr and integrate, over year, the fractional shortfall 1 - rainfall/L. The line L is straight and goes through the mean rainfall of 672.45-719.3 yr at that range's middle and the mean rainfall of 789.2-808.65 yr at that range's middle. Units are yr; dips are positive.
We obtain 5.6 yr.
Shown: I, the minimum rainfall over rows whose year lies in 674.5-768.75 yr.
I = 6.336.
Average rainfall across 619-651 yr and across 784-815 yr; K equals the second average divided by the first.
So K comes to 1.21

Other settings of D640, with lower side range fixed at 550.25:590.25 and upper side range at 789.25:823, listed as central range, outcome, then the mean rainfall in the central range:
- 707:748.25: 0.094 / 8.07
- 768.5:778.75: 0.095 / 7.67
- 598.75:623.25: 0.183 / 8.32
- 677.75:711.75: 0.009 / 9.01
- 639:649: 0.186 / 8.04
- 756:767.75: 0.132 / 7.51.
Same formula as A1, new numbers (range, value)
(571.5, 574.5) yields 9.86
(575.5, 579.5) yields 10.5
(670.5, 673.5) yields 8.67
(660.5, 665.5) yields 8.52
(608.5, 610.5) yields 8.54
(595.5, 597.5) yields 9.83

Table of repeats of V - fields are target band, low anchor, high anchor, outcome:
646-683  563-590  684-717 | 2.0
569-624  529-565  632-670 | -3.8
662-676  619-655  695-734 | -1.5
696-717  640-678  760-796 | -1.7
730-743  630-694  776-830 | 1.7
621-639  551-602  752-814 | 7.1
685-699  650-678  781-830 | -0.2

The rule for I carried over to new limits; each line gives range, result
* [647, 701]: 7.892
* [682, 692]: 8.433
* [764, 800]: 6.759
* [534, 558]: 5.928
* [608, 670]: 4.808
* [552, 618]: 6.927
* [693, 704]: 8.012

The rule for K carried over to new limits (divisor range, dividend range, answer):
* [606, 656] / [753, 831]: 1.06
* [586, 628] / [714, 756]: 0.91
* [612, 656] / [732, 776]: 1.05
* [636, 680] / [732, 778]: 0.89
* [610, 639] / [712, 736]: 1.27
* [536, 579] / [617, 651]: 0.72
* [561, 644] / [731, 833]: 0.89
